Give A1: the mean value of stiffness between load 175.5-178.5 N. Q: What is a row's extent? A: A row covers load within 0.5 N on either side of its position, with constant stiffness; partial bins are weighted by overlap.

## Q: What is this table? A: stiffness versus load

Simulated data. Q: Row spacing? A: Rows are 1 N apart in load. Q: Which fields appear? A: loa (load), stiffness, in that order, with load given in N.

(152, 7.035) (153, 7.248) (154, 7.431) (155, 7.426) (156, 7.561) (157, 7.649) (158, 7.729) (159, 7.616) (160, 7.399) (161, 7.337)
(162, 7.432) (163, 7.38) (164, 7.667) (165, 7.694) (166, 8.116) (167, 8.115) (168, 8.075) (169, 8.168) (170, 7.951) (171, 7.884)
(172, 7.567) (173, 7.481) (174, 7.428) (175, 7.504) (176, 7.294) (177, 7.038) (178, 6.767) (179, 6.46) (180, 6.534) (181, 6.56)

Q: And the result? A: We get 7.03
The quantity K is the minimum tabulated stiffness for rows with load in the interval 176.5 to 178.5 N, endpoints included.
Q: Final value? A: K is 6.767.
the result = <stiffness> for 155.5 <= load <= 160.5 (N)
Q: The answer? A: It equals 7.59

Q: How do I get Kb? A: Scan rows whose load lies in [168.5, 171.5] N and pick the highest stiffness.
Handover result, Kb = 8.168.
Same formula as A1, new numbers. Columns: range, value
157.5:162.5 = 7.5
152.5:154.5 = 7.34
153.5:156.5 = 7.47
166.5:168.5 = 8.09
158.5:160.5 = 7.51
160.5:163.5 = 7.38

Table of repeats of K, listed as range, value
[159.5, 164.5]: 7.337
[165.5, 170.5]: 7.951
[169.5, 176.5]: 7.294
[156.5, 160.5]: 7.399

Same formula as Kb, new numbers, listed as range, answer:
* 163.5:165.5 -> 7.694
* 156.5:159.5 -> 7.729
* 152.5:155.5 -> 7.431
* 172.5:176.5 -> 7.504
